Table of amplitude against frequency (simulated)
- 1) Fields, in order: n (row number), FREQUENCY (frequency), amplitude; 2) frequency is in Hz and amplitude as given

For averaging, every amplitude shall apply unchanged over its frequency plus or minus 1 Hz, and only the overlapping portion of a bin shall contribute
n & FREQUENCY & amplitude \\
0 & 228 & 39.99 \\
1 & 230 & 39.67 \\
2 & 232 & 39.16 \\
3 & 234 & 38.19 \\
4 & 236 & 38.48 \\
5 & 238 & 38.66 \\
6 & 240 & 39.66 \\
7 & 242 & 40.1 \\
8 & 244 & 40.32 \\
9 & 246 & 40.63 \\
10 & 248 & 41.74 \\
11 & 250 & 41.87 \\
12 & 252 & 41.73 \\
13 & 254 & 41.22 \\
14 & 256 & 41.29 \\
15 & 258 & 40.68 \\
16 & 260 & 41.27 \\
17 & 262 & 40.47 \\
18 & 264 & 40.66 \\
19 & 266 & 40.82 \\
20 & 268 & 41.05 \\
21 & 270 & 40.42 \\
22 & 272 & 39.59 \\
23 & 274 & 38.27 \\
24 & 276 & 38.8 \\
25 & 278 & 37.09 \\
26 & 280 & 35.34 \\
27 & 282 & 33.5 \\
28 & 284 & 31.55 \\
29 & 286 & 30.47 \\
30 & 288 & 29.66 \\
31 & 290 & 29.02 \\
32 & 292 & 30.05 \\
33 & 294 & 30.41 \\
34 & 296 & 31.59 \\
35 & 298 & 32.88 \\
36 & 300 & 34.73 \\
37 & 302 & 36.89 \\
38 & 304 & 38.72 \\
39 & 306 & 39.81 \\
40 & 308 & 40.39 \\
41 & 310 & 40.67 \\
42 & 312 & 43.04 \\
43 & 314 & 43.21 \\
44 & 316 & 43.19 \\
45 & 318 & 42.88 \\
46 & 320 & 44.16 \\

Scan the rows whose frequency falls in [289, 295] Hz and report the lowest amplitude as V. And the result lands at 29.02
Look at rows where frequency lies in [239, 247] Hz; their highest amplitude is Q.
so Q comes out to 40.63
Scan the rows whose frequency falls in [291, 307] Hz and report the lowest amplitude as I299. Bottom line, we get 30.05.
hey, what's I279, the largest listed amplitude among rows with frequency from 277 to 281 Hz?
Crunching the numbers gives 37.09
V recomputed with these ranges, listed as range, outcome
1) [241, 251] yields 40.1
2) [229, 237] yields 38.19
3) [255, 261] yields 40.68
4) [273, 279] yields 37.09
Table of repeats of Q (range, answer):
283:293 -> 31.55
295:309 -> 40.39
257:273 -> 41.27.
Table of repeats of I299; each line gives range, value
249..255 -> 41.22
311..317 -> 43.04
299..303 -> 34.73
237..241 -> 38.66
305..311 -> 39.81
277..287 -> 30.47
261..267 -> 40.47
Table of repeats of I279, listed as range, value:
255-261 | 41.29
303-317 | 43.21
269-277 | 40.42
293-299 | 32.88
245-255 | 41.87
